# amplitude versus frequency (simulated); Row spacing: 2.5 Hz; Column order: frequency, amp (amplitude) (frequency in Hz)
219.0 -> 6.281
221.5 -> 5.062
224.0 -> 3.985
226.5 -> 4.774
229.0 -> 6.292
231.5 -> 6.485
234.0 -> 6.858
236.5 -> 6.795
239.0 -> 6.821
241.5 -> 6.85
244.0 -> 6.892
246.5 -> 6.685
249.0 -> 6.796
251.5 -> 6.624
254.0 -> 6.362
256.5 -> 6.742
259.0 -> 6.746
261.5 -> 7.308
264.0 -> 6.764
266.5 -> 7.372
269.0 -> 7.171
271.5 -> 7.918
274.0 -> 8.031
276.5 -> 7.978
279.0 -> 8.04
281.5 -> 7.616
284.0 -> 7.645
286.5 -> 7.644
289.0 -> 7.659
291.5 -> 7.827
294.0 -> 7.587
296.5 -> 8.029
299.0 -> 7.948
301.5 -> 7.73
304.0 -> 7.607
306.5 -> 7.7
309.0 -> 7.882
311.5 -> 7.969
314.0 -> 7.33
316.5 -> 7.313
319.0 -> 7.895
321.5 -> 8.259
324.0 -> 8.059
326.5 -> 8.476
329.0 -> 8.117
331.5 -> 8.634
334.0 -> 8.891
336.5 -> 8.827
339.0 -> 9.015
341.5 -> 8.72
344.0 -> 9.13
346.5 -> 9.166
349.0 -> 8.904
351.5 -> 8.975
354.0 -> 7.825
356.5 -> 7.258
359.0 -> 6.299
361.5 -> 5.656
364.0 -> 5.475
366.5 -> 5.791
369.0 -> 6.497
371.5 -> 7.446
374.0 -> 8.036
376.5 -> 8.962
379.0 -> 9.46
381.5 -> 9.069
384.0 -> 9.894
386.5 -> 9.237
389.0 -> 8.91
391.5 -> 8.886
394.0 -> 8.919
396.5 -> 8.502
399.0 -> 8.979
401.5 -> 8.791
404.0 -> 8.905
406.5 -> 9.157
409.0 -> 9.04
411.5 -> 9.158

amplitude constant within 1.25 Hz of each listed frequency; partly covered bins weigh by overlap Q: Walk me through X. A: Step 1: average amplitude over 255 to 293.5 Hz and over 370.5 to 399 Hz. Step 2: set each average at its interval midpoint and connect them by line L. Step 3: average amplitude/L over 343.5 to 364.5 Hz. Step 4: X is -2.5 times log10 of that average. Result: 0.11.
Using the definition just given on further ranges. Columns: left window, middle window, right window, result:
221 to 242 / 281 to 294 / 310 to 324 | -0.074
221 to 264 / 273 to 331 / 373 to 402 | -0.057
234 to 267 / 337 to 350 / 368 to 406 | -0.110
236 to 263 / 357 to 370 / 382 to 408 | 0.381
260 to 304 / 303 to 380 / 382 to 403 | 0.061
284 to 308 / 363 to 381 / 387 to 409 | 0.154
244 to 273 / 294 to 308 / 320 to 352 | 0.017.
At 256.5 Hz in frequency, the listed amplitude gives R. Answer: 6.742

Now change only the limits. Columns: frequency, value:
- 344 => 9.13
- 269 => 7.171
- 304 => 7.607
